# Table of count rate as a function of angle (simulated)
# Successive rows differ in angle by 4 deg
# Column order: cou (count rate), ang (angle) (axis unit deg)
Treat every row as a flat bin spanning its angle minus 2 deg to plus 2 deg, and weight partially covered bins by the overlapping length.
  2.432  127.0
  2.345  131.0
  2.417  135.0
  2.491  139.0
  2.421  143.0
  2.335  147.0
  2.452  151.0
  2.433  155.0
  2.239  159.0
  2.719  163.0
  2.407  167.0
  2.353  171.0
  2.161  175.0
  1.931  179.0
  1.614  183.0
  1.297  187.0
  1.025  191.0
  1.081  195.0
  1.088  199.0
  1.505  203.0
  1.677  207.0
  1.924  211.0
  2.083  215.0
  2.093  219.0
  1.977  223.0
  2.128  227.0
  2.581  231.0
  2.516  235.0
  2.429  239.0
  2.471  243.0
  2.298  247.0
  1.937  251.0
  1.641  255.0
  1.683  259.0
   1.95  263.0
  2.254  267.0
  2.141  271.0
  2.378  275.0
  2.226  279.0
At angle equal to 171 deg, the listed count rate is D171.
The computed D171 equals 2.353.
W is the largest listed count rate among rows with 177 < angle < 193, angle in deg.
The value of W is 1.931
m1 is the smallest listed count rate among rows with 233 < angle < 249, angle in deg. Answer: 2.298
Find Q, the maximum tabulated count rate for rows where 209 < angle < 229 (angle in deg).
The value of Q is 2.128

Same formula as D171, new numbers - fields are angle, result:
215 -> 2.083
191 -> 1.025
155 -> 2.433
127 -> 2.432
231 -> 2.581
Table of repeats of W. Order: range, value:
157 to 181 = 2.719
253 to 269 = 2.254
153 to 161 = 2.433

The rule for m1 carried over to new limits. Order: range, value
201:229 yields 1.505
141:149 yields 2.335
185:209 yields 1.025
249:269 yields 1.641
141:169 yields 2.239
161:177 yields 2.161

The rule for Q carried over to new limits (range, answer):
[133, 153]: 2.491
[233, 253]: 2.516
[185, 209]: 1.677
